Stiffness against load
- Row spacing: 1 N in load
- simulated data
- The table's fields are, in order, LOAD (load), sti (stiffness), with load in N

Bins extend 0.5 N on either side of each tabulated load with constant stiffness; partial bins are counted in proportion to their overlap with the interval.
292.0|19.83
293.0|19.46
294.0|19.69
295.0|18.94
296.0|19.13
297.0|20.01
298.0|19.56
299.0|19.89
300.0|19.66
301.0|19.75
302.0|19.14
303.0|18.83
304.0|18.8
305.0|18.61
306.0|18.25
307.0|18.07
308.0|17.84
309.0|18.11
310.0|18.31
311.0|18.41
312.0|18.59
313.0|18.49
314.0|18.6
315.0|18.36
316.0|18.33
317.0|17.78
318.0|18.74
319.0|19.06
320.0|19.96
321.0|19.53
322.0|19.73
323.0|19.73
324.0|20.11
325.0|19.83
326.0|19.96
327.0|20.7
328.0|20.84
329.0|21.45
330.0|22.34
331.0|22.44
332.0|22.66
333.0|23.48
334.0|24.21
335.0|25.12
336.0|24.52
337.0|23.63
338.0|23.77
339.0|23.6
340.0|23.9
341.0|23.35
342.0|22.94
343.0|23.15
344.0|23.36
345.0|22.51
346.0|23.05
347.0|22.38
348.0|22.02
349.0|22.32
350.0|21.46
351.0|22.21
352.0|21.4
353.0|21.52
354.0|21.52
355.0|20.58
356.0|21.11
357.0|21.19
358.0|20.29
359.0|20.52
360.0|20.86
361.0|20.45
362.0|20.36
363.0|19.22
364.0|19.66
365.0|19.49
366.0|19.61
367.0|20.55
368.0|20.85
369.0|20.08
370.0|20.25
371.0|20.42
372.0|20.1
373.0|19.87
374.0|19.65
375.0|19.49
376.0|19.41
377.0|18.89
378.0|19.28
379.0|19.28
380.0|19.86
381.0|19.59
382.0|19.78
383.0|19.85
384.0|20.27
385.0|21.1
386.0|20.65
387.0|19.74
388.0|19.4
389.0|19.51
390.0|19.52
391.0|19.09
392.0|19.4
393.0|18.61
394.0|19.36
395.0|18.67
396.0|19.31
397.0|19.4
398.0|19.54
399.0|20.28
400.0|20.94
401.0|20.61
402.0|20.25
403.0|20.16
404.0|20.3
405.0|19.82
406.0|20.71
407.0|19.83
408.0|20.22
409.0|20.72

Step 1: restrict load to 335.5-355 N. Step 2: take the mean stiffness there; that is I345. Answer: 22.7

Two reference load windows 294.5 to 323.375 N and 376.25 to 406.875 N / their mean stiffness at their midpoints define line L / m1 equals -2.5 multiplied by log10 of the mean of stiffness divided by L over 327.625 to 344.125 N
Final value -0.21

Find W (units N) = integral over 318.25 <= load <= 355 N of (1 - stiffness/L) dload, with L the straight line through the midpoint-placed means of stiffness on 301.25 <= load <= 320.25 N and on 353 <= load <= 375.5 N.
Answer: -4.94 N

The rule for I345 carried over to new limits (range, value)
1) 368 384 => 19.8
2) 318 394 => 20.9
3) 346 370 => 20.9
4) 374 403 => 19.7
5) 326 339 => 22.8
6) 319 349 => 22.2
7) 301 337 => 20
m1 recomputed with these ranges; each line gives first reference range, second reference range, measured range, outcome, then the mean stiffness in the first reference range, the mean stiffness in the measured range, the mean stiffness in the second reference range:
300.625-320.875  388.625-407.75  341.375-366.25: -0.12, 18.6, 21.4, 19.8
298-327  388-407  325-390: -0.10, 19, 21.2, 19.7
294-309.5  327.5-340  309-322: 0.12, 19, 18.7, 23.2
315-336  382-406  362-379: 0.02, 20.8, 19.8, 19.8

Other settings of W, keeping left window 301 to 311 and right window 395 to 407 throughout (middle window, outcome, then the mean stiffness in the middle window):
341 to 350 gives -1.7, 22.7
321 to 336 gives -2.2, 21.6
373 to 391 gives 0.0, 19.7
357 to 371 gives -0.6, 20.2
